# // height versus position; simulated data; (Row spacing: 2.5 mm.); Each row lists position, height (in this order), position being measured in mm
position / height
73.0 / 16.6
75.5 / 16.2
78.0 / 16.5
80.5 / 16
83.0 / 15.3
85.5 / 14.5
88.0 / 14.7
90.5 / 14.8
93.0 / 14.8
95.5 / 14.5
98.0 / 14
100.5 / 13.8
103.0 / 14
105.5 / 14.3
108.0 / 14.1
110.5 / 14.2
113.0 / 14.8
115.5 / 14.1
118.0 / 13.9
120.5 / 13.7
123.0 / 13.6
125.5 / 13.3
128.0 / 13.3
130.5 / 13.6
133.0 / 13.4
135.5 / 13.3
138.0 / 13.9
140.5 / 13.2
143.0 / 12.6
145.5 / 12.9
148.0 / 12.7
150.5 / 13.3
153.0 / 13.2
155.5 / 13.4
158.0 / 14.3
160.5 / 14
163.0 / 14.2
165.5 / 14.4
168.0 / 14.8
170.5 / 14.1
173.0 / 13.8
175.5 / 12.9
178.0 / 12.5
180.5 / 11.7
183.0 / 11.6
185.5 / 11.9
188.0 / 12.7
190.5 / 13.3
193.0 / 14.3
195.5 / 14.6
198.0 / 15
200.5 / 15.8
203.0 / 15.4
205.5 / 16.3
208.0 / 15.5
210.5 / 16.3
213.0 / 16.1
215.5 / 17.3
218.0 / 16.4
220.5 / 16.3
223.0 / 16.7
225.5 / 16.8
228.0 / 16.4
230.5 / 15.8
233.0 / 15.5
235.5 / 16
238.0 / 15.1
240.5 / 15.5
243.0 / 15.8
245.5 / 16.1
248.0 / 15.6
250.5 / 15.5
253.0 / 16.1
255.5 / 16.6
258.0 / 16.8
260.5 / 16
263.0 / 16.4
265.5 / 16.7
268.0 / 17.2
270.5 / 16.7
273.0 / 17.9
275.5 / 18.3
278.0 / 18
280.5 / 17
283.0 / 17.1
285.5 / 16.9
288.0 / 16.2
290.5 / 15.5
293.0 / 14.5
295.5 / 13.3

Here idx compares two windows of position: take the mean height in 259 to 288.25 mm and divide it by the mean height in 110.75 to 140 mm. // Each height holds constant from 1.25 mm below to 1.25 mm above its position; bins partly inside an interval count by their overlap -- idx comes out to 1.2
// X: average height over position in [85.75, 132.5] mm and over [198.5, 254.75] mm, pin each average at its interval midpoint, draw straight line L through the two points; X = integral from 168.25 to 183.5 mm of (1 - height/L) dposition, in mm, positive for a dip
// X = 2.2 mm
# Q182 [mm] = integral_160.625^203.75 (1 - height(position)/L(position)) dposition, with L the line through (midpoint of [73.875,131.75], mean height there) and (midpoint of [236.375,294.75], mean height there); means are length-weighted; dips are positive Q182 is 4.8 mm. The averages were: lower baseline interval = 14.4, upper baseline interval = 16.4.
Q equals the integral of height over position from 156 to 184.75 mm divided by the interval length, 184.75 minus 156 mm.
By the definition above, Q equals 13.5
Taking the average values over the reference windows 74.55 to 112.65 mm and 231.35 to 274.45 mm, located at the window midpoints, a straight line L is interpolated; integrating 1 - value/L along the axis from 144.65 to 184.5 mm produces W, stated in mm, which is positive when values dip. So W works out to 5.30 mm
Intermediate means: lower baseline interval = 14.8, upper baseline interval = 16.2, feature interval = 13.4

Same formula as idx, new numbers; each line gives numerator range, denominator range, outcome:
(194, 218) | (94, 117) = 1.11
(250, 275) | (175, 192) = 1.35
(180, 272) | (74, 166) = 1.10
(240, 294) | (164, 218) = 1.15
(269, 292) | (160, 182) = 1.26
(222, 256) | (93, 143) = 1.15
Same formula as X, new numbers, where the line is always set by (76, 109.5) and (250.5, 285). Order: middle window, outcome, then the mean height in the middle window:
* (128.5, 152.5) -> 3.3 mm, 13.2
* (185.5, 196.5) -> 1.7 mm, 13.5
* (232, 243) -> 0.7 mm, 15.6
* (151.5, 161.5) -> 1.2 mm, 13.7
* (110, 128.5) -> 1.5 mm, 13.9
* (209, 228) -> -0.3 mm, 16.5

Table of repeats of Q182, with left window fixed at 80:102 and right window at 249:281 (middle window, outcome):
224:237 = 0.3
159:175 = 1.5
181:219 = 3.0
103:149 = 4.5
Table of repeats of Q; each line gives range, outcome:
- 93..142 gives 13.9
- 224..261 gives 16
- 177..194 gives 12.5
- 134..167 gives 13.5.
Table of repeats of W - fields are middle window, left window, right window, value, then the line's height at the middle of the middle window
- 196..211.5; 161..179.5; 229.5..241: -1.0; 14.7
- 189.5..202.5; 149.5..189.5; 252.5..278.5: -0.3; 14.3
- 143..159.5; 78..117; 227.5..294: 2.1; 15.2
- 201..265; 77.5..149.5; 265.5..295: -0.5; 16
